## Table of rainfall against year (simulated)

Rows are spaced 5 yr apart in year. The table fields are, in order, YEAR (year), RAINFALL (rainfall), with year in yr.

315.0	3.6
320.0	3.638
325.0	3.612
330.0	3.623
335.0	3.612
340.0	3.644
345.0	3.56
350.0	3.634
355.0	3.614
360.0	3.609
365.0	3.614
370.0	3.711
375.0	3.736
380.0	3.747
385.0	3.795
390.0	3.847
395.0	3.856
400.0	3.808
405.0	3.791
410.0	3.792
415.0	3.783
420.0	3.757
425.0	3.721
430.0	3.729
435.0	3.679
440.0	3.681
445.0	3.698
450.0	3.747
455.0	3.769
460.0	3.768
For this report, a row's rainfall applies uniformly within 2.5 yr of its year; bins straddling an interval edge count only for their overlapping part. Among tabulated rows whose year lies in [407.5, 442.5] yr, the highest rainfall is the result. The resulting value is 3.792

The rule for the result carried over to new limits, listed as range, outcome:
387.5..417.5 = 3.856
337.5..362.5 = 3.644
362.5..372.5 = 3.711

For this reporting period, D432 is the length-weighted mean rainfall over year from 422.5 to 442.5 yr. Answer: 3.7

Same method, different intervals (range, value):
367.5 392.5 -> 3.77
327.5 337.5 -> 3.62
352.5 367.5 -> 3.61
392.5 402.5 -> 3.83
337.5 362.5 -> 3.61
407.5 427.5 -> 3.76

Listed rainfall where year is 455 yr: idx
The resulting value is 3.769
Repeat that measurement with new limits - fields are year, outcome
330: 3.623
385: 3.795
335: 3.612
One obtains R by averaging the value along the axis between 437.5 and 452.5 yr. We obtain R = 3.71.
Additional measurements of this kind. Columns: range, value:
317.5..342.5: 3.63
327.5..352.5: 3.61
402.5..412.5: 3.79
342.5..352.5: 3.6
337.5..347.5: 3.6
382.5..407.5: 3.82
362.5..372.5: 3.66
